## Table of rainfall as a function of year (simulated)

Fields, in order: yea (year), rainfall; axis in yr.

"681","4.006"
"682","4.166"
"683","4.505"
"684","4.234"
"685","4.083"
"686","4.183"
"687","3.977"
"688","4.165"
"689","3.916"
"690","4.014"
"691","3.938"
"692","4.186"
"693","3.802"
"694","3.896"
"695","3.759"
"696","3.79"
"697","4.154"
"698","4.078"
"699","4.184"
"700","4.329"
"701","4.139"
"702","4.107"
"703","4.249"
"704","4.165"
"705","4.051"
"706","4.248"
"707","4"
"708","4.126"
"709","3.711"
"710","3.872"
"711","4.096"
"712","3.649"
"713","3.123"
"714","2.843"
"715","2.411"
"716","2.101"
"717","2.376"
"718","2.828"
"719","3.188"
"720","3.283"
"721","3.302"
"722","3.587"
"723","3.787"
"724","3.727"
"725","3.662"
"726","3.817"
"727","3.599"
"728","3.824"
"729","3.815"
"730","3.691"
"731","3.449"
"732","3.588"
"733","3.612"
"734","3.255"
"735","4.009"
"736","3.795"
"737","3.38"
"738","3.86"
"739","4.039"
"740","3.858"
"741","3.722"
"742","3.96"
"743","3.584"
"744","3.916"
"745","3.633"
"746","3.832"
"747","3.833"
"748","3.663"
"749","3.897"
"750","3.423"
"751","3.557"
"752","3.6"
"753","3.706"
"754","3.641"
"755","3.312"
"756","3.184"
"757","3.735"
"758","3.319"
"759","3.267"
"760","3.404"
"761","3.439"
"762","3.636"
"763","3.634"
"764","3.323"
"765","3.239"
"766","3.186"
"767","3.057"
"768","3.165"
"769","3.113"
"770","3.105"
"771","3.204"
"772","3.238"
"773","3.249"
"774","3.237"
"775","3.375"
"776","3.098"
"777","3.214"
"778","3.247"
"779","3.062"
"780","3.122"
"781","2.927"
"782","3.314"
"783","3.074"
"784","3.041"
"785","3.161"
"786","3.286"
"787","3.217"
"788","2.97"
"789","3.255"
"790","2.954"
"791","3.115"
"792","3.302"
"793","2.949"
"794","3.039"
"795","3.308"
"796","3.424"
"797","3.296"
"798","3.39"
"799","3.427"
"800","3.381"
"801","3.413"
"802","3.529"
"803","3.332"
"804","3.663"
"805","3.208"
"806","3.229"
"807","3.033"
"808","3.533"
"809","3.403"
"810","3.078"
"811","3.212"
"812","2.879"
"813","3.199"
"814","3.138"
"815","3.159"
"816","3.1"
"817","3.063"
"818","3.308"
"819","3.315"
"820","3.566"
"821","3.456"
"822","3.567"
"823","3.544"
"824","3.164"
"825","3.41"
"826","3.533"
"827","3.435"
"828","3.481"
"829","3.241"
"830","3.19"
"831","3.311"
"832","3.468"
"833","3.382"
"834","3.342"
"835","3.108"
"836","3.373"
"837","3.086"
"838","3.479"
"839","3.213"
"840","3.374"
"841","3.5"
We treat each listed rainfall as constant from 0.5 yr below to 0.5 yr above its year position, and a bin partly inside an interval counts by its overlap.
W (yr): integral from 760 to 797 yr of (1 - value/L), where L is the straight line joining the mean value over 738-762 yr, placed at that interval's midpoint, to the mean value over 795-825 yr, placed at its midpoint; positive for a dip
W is 2.9 yr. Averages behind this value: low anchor 3.64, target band 3.21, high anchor 3.31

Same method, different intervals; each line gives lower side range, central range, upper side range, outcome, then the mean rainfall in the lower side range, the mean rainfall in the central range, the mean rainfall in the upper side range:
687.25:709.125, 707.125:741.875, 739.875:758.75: 2.9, 4.05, 3.51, 3.64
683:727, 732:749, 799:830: -0.6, 3.75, 3.75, 3.32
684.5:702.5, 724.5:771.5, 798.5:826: 1.8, 4.04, 3.56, 3.31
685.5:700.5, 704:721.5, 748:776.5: 2.1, 4.02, 3.39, 3.37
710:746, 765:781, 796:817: 1.0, 3.51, 3.17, 3.28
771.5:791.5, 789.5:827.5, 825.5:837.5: -0.5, 3.16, 3.29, 3.33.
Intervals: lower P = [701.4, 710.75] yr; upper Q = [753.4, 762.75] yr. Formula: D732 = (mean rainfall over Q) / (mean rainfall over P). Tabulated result 0.85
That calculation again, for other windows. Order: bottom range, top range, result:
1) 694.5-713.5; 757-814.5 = 0.81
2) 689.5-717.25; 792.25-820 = 0.86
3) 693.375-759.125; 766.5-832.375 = 0.89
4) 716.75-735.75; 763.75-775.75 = 0.91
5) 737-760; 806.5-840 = 0.90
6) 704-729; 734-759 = 1.05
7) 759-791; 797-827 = 1.03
